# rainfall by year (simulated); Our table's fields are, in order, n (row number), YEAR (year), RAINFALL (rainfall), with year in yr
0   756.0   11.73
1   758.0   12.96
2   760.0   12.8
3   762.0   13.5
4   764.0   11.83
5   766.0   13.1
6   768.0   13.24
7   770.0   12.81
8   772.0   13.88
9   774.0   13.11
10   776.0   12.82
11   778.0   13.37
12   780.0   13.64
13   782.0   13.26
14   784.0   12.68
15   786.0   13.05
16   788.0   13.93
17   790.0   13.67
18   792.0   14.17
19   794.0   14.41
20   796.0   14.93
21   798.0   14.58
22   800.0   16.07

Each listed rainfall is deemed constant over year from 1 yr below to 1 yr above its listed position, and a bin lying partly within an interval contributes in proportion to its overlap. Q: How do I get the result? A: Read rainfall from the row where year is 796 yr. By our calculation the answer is 14.93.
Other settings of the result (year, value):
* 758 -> 12.96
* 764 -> 11.83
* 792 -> 14.17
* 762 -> 13.5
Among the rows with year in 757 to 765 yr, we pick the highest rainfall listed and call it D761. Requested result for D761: 13.5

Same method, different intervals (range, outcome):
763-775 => 13.88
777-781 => 13.64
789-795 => 14.41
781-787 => 13.26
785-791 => 13.93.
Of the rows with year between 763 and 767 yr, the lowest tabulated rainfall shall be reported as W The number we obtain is 11.83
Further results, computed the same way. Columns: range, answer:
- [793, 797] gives 14.41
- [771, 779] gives 12.82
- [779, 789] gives 12.68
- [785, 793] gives 13.05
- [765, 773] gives 12.81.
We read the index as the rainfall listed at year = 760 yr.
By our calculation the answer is 12.8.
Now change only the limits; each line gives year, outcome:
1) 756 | 11.73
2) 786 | 13.05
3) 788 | 13.93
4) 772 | 13.88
